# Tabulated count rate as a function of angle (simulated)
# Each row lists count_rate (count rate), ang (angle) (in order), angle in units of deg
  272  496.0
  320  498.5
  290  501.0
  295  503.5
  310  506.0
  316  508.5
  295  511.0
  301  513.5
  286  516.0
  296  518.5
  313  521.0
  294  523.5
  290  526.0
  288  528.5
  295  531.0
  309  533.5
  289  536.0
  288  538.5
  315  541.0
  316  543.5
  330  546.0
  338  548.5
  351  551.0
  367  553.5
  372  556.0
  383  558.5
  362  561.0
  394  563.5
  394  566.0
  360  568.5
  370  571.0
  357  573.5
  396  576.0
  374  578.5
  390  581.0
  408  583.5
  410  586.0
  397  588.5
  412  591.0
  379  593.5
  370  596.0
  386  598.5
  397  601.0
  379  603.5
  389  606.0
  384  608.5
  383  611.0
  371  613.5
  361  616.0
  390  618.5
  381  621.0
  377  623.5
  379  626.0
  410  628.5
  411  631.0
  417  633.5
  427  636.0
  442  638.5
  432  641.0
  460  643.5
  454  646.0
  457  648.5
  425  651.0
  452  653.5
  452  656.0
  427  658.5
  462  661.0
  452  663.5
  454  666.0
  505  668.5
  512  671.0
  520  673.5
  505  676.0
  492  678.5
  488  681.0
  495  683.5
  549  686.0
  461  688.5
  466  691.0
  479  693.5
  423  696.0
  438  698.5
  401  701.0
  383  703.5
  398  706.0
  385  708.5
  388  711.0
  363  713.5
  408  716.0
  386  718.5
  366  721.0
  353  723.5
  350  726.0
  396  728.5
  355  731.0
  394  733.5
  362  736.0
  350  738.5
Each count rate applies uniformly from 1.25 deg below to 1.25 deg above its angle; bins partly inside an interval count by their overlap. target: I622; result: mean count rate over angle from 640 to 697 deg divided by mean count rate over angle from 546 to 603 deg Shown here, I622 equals 1.2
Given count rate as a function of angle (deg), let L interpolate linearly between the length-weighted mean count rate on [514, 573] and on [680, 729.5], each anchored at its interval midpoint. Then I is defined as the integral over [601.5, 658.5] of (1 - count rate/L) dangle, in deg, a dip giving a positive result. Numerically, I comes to -4.93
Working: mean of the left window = 330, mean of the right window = 419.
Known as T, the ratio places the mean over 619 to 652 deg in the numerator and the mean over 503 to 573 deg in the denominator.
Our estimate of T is 1.29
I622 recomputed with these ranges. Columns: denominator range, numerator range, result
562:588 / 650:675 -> 1.21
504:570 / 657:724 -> 1.37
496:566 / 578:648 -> 1.25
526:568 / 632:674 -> 1.35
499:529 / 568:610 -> 1.29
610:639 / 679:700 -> 1.20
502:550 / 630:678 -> 1.51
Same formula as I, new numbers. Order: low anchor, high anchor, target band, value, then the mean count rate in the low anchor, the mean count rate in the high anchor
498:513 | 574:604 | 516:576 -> 2.23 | 303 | 391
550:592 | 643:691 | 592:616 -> 1.90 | 382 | 475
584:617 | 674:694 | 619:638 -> 0.95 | 387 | 493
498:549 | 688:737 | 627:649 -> -4.47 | 303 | 397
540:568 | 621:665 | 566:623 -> 0.86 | 357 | 430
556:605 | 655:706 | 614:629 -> 1.34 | 385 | 467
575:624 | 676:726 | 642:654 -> -1.27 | 387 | 427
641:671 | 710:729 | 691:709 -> -0.88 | 456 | 375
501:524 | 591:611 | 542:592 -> -2.93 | 300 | 385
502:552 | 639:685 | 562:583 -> -1.15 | 305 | 469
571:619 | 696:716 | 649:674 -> -4.60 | 385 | 396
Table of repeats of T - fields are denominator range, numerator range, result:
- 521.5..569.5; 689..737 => 1.19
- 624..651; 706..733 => 0.88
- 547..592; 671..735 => 1.13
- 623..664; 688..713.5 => 0.97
